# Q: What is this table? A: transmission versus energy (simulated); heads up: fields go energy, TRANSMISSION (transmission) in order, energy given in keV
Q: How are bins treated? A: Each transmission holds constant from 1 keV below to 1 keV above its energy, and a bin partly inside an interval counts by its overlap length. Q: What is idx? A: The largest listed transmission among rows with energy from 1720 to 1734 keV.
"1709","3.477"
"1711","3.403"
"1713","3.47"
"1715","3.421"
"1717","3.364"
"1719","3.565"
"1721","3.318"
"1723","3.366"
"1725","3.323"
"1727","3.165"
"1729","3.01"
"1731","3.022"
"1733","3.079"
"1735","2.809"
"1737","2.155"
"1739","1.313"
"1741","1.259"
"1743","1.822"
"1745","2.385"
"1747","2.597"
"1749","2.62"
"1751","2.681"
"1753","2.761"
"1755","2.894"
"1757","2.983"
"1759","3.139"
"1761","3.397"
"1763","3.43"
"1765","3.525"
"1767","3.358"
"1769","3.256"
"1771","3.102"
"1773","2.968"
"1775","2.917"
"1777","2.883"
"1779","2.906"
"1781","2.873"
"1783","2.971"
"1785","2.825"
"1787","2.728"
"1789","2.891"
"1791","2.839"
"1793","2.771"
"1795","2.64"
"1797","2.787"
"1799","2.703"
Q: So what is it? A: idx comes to 3.366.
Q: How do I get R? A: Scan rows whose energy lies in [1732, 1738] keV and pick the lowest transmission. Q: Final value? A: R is 2.155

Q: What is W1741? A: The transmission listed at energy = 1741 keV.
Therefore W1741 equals 1.259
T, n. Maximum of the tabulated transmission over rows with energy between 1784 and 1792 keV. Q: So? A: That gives 2.891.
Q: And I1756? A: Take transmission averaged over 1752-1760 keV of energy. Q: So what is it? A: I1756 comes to 2.94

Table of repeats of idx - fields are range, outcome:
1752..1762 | 3.397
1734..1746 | 2.809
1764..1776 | 3.525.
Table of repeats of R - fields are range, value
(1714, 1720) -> 3.364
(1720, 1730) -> 3.01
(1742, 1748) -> 1.822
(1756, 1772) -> 2.983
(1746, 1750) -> 2.597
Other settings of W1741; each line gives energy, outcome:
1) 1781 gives 2.873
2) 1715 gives 3.421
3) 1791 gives 2.839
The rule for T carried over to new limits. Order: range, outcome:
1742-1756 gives 2.894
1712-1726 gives 3.565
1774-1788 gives 2.971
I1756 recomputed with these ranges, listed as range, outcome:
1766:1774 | 3.17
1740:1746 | 1.82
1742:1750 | 2.36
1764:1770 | 3.38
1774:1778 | 2.9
